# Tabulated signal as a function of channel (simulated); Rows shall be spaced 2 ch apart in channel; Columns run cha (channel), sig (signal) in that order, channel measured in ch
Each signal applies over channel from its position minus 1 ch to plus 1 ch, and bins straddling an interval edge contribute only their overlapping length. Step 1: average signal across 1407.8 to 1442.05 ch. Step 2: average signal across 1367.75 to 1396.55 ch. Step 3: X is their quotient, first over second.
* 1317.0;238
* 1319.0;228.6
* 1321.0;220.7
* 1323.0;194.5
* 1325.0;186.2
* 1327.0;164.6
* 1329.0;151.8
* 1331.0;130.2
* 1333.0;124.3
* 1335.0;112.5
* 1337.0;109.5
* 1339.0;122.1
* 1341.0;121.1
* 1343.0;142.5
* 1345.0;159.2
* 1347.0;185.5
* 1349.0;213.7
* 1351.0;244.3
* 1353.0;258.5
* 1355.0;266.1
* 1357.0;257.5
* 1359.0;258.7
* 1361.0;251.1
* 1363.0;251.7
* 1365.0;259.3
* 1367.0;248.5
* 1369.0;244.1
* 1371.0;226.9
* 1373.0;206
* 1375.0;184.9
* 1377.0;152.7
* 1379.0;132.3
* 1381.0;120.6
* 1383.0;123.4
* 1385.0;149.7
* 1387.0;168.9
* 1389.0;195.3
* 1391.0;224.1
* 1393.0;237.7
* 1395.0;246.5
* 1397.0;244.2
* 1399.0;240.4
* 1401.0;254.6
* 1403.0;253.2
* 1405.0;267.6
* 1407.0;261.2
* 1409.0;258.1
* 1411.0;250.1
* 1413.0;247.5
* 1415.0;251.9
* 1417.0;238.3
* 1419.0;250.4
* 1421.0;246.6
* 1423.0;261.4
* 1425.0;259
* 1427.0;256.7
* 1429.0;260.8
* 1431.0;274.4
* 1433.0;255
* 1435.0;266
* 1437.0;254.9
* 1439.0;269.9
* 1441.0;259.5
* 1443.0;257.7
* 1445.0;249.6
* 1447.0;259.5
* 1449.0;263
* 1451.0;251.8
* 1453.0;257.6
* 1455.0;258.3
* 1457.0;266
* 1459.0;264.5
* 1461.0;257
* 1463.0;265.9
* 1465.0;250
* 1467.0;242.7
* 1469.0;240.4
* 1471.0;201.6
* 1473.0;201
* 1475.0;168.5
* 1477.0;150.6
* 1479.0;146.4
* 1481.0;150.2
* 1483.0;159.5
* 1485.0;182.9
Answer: 1.4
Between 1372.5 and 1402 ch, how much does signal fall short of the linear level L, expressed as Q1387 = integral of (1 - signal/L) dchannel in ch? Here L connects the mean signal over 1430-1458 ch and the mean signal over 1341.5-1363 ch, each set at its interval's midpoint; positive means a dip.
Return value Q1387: 5.68 ch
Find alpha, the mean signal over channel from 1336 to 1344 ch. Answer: 124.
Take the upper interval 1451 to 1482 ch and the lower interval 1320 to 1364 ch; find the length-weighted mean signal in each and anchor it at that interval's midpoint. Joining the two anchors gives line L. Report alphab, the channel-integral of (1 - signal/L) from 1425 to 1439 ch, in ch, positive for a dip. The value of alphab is -3.2 ch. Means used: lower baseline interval 188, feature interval 262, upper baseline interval 222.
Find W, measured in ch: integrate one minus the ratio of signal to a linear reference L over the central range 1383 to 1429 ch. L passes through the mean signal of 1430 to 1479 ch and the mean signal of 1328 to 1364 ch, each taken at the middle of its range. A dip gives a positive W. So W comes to -3.95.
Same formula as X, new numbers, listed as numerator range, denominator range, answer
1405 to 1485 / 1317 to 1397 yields 1.25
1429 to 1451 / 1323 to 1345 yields 1.86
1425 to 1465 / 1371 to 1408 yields 1.27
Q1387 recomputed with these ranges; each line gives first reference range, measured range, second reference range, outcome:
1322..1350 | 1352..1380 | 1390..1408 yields -4.9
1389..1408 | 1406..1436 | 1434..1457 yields -0.5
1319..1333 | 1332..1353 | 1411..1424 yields 3.5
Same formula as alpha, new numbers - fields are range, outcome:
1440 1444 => 259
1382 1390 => 159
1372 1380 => 169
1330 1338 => 119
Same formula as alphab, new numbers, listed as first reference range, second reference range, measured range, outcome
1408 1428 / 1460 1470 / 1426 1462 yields -1.2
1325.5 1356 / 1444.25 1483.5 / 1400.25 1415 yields -4.2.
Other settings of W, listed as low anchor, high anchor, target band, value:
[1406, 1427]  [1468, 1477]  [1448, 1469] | -4.6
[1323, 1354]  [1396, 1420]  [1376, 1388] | 4.2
